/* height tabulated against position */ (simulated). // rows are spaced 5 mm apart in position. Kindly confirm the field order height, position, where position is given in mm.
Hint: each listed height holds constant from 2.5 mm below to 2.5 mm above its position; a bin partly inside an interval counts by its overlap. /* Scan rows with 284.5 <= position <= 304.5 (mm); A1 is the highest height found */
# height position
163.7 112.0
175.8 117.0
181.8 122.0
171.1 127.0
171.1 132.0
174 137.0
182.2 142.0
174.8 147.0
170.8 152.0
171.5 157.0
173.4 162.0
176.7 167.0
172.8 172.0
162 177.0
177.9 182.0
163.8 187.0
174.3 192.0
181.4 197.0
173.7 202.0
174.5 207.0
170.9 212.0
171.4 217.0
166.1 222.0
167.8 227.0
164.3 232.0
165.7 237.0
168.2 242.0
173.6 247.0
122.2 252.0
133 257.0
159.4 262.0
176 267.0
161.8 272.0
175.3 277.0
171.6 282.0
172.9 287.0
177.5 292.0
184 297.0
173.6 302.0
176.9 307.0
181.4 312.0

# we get 184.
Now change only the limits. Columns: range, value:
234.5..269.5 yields 176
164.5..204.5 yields 181.4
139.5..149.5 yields 182.2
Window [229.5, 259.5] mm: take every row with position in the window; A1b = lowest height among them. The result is 122.2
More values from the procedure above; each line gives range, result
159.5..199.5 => 162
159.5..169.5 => 173.4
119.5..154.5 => 170.8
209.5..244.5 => 164.3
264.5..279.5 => 161.8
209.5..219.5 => 170.9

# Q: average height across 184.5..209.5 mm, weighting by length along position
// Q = 174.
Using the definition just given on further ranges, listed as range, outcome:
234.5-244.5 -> 167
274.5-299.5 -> 176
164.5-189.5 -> 171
